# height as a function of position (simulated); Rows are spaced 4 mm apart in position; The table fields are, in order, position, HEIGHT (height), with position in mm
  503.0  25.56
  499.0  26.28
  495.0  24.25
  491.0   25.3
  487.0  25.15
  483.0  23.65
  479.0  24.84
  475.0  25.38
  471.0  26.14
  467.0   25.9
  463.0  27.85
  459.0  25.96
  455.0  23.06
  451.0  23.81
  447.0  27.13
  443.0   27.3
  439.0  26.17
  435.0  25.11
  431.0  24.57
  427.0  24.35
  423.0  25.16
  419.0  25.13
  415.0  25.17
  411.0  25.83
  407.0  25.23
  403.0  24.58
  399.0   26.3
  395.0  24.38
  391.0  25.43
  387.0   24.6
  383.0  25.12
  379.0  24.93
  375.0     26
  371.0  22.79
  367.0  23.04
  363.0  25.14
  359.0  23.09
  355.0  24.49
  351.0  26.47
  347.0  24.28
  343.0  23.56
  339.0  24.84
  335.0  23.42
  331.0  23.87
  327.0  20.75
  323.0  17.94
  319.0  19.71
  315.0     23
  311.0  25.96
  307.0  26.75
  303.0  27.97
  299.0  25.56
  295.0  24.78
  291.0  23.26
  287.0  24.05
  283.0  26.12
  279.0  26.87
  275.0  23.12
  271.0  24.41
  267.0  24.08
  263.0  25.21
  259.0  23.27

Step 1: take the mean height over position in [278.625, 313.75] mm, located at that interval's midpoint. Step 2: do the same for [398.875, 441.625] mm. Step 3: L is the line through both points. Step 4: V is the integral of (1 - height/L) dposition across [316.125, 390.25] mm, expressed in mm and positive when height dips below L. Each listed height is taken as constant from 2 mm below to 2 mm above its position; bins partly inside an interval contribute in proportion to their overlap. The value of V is 5.3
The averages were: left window 25.6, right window 25.2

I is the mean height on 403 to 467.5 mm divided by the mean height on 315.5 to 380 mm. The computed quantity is 1.09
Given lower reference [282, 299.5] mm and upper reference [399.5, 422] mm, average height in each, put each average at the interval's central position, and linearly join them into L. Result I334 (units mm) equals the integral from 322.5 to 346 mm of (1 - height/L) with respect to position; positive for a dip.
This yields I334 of 2.0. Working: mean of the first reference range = 24.6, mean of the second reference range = 25.3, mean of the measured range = 22.8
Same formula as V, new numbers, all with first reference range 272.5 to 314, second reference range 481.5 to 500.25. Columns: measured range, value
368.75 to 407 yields 0.4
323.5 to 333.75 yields 1.4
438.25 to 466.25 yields -1.0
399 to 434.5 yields 0.0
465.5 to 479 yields -0.4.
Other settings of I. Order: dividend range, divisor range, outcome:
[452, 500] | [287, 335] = 1.07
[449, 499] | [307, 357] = 1.08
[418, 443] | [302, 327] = 1.09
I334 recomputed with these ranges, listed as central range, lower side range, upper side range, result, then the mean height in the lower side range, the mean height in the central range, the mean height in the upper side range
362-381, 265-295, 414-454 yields 0.5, 24.6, 24.3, 25.3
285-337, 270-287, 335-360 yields 2.4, 25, 23.6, 24.4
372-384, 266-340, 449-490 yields -0.3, 24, 25.2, 25.2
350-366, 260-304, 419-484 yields 0.4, 24.9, 24.6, 25.4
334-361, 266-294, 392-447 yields 0.7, 24.6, 24.3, 25.4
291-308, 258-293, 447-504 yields -0.9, 24.5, 25.9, 25.3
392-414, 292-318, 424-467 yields 0.2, 25.3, 25.3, 25.5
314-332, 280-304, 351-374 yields 2.9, 25.2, 20.8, 24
